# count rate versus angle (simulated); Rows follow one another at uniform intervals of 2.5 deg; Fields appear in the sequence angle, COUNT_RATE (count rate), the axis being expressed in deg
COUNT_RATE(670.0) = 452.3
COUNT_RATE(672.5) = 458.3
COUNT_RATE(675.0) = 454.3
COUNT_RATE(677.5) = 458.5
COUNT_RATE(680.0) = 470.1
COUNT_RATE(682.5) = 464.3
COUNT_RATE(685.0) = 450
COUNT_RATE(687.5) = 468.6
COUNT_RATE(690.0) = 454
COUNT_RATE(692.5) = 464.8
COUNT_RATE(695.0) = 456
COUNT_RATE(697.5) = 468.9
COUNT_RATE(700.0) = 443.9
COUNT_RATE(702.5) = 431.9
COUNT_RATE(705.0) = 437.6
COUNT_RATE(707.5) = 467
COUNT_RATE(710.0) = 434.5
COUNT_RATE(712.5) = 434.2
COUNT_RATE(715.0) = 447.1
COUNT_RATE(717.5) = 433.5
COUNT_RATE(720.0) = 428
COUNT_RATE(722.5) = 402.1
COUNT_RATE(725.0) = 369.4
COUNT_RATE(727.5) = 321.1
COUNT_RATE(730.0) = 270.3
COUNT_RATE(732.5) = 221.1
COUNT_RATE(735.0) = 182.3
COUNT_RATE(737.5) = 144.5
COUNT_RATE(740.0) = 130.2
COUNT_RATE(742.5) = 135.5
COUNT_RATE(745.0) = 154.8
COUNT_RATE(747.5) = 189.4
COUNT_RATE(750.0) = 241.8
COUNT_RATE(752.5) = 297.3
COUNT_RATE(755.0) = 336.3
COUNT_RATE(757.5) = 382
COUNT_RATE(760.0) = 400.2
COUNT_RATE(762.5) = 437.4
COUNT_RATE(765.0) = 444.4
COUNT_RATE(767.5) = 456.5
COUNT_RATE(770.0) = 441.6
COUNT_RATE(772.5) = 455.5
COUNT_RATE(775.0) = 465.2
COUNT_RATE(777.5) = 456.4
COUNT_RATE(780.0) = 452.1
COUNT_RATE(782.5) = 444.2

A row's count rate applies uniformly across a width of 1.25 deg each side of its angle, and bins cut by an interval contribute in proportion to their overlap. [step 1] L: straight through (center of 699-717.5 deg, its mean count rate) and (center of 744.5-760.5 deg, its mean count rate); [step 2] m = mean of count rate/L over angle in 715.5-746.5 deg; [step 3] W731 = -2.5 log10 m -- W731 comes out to 0.35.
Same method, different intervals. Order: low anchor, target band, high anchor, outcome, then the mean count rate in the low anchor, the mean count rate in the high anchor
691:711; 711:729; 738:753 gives -0.195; 451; 184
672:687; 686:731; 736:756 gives -0.227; 460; 202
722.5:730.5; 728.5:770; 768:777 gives 0.390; 338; 454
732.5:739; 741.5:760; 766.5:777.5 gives 0.152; 173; 455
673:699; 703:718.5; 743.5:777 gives -0.035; 461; 362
